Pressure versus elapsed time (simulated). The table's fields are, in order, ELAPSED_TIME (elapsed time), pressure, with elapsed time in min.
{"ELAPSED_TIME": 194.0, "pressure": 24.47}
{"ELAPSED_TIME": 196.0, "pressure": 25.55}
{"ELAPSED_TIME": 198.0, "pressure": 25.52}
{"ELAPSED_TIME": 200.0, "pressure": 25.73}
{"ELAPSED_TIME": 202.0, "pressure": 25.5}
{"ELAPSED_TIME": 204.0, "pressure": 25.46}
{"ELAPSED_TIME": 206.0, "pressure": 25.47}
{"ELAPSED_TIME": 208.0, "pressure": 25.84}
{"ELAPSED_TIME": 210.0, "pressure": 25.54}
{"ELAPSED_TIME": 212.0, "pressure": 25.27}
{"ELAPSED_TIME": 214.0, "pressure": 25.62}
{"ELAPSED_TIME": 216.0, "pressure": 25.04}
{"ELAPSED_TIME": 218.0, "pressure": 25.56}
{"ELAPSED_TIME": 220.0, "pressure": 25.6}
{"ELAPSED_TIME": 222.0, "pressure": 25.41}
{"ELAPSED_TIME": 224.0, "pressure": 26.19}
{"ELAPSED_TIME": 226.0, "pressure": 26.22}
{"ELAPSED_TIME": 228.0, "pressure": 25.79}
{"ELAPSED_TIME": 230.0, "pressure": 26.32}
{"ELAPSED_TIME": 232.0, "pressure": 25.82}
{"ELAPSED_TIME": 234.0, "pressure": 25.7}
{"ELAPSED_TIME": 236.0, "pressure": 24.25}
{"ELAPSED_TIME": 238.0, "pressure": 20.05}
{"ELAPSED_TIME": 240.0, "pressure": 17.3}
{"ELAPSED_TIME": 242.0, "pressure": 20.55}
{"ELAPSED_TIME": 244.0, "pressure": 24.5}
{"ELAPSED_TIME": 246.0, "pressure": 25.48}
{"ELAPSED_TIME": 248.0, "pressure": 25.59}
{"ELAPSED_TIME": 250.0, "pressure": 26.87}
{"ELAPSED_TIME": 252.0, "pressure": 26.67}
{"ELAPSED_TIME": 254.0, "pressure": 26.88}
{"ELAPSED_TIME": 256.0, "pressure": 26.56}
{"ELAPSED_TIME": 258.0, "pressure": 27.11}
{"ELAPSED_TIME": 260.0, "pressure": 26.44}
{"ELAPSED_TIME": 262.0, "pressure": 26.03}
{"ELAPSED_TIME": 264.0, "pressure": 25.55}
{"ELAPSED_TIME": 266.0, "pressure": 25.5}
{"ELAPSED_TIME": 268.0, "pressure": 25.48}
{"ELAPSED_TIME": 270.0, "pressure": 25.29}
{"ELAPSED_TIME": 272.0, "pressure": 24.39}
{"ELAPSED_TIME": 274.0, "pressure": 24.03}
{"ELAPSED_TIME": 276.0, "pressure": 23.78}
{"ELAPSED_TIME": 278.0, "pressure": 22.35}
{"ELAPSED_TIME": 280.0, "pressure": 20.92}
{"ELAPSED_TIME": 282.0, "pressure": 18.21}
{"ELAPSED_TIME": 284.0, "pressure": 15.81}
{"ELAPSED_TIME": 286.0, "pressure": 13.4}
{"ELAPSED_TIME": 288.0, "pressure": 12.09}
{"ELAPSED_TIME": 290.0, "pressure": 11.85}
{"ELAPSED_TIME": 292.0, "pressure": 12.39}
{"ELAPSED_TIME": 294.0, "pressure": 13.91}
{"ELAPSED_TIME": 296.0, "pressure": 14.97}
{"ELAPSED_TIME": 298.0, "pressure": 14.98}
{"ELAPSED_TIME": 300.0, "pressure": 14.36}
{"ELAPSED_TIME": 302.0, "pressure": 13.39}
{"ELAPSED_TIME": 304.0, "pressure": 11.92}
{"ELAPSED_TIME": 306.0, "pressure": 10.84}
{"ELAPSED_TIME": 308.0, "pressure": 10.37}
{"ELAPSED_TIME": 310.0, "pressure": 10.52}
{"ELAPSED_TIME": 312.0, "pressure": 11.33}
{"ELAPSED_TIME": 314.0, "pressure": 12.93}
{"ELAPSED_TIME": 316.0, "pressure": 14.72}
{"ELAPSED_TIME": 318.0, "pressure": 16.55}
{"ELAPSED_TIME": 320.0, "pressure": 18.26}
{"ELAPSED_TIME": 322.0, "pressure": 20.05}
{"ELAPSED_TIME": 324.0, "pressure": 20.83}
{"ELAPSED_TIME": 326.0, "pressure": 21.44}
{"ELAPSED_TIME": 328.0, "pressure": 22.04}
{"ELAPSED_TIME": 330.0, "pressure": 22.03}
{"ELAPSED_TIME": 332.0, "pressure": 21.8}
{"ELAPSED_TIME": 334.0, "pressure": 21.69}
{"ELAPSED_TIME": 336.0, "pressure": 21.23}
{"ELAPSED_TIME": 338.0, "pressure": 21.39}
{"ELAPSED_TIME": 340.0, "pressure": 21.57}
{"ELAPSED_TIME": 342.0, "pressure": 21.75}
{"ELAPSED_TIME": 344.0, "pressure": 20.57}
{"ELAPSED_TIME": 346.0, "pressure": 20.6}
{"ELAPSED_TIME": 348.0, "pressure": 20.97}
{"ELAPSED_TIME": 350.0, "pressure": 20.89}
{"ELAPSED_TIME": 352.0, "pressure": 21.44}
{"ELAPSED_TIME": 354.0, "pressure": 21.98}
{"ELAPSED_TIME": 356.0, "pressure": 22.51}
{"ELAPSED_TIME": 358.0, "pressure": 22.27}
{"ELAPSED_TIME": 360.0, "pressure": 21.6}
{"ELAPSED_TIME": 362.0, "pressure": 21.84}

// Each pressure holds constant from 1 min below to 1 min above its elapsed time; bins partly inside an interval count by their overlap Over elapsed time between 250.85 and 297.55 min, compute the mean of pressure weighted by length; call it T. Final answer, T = 21.2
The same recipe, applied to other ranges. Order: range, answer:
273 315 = 15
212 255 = 24.8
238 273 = 24.9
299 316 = 12.1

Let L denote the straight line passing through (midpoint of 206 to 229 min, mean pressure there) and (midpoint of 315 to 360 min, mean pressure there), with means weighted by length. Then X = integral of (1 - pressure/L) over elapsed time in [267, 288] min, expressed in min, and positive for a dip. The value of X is 2.1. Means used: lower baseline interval 25.6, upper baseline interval 20.8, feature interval 20.9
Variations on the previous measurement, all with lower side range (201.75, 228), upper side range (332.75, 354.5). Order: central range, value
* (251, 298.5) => 5.2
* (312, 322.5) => 3.0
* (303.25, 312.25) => 4.6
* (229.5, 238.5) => 0.1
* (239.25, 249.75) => 0.6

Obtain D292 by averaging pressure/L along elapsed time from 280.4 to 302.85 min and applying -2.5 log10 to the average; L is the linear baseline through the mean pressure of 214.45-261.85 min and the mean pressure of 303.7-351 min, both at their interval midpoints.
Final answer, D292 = 0.42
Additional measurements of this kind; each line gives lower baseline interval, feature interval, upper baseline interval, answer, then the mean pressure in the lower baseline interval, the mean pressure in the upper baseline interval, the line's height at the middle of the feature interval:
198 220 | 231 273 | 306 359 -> -0.073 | 25.5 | 19.1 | 23.3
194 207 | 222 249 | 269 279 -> 0.025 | 25.5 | 24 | 24.7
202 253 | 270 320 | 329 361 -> 0.418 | 24.9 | 21.5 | 23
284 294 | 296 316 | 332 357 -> 0.222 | 12.9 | 21.4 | 15.5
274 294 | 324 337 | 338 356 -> -0.077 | 17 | 21.3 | 20.2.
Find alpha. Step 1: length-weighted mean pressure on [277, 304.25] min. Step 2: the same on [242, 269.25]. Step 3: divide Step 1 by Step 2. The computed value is 0.59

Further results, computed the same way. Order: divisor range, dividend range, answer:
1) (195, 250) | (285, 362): 0.71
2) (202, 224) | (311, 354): 0.77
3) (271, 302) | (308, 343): 1.09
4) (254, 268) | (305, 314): 0.42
